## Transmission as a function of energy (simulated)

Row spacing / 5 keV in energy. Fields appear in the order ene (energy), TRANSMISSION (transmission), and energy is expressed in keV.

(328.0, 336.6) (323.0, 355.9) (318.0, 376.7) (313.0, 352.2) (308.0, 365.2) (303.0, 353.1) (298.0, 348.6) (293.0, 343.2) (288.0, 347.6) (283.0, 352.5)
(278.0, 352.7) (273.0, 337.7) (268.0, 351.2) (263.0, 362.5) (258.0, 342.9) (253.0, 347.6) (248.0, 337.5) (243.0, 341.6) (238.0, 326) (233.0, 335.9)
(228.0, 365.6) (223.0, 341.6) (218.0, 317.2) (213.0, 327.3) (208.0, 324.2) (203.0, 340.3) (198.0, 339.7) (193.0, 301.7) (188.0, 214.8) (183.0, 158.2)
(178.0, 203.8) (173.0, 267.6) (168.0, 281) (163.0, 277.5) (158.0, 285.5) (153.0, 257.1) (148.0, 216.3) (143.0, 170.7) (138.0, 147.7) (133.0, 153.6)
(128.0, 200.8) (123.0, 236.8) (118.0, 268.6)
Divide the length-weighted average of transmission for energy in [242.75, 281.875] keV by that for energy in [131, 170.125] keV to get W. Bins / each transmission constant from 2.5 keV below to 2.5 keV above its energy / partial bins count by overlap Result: 1.5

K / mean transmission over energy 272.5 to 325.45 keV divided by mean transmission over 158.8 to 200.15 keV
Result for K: 1.4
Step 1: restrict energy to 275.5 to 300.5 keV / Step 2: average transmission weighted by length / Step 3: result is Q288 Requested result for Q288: 349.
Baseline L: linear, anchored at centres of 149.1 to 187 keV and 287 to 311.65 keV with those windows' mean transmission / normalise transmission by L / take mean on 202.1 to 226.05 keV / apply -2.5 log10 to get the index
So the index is -0.171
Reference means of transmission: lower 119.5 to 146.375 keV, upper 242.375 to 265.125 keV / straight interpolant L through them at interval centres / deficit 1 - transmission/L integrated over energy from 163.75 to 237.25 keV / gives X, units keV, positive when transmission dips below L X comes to -4.7 keV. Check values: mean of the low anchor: 186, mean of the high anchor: 347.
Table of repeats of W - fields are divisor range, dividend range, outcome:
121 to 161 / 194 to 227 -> 1.59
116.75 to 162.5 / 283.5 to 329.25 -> 1.63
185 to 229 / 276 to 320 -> 1.12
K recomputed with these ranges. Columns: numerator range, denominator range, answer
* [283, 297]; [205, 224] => 1.06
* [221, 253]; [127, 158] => 1.72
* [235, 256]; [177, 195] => 1.55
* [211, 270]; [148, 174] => 1.27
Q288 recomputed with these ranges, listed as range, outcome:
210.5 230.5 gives 338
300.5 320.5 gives 362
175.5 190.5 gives 192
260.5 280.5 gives 351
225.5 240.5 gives 342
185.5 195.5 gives 258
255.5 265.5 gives 353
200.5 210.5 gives 332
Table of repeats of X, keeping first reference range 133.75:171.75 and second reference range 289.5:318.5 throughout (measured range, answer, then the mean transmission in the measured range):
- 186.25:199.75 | -1.11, 286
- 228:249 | -2.63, 339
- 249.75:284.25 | -2.64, 349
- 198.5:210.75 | -2.69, 333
